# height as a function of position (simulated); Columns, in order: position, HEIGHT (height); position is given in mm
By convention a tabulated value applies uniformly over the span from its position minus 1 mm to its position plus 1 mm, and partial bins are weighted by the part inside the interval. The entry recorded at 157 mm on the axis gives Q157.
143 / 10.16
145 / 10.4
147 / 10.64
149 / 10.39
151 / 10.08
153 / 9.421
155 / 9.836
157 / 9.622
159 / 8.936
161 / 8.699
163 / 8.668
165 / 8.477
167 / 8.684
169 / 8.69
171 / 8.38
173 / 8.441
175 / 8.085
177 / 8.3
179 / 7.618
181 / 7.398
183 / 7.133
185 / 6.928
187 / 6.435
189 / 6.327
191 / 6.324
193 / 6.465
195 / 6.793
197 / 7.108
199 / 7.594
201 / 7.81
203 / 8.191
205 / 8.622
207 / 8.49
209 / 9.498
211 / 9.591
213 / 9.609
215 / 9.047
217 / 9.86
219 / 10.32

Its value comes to 9.622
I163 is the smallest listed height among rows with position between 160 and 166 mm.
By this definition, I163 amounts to 8.477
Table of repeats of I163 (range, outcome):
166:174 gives 8.38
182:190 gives 6.327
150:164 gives 8.668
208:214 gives 9.498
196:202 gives 7.108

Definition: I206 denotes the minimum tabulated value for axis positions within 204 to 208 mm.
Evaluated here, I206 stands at 8.49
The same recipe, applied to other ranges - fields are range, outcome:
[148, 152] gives 10.08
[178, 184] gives 7.133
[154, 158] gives 9.622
